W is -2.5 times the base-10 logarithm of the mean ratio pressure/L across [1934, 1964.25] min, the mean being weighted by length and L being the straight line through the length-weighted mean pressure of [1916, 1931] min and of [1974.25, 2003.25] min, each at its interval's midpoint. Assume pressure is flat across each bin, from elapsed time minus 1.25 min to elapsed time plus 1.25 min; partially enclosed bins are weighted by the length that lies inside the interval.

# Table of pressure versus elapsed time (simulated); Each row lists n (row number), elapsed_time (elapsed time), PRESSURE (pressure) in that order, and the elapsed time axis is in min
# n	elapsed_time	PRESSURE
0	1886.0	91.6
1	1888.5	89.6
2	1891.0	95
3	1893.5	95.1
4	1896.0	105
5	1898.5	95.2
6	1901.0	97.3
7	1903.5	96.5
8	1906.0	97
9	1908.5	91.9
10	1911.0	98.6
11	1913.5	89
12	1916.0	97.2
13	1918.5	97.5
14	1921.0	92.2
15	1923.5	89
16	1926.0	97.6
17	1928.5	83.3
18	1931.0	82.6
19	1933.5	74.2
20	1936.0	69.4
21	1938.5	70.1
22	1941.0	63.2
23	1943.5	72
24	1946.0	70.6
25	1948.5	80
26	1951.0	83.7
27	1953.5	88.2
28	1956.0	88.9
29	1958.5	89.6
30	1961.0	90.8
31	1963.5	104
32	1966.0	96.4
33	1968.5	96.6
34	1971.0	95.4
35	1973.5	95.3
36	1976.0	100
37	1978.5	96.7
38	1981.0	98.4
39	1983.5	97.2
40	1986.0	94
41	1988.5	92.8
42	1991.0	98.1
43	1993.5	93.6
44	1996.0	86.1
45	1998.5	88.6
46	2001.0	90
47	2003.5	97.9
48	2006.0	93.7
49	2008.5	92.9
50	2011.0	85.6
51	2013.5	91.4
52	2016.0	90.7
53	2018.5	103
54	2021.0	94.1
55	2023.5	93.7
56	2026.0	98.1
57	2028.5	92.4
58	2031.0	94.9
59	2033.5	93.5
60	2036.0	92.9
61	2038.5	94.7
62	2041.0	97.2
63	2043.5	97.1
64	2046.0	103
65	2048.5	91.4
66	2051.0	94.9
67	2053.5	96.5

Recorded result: 0.16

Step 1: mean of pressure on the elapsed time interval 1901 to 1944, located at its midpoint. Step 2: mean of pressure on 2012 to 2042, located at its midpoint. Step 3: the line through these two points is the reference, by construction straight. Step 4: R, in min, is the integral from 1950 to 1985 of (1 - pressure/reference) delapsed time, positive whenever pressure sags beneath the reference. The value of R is -1.7 min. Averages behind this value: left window 86.5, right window 94.6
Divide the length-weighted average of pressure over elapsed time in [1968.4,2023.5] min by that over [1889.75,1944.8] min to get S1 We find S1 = 1.1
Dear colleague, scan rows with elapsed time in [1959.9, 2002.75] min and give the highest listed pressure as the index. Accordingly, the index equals 104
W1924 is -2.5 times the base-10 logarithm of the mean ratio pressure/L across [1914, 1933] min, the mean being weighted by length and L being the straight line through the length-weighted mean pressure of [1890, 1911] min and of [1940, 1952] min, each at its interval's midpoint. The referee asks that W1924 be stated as -0.07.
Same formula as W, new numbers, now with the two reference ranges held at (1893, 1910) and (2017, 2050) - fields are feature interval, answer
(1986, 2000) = 0.048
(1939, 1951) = 0.309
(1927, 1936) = 0.219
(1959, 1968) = 0.000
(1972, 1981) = -0.013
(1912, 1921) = 0.028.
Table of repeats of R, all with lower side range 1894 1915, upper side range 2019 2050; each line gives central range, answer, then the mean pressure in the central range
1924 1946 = 4.5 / 76.6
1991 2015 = 1.1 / 91.5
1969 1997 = 0.1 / 95.4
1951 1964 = 0.7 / 90.8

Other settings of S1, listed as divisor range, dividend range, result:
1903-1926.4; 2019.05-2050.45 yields 1.01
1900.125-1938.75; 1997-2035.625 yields 1.04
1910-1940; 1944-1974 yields 1.03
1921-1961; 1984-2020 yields 1.15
